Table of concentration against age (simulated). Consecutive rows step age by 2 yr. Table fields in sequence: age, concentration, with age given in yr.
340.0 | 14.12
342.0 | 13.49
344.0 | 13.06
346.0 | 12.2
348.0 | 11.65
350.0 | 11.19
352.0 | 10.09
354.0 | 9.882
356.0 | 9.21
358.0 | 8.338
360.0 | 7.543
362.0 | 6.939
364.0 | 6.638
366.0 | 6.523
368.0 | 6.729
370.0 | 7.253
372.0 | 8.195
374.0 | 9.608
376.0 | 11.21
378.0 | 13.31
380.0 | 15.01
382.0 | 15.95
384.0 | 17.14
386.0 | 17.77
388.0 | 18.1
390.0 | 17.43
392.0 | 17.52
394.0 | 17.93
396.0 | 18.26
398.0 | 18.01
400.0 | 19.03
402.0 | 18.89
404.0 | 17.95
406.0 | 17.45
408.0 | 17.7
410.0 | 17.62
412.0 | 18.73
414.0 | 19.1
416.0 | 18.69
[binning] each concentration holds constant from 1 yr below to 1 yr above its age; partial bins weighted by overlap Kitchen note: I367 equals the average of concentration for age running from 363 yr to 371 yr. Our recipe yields 6.79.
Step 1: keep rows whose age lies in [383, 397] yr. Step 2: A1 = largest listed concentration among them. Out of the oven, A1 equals 18.26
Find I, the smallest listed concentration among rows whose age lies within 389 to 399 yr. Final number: 17.43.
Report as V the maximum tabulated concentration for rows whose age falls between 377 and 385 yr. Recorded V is 17.14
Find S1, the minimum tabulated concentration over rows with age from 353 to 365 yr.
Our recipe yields 6.638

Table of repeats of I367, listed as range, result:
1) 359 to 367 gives 6.91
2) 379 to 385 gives 16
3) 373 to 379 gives 11.4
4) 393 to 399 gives 18.1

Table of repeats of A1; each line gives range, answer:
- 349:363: 11.19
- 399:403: 19.03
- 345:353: 12.2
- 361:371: 7.253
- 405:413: 18.73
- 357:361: 8.338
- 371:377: 11.21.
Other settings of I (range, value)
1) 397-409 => 17.45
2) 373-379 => 9.608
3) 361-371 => 6.523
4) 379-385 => 15.01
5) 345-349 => 11.65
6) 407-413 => 17.62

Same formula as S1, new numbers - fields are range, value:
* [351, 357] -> 9.21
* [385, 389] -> 17.77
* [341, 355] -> 9.882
